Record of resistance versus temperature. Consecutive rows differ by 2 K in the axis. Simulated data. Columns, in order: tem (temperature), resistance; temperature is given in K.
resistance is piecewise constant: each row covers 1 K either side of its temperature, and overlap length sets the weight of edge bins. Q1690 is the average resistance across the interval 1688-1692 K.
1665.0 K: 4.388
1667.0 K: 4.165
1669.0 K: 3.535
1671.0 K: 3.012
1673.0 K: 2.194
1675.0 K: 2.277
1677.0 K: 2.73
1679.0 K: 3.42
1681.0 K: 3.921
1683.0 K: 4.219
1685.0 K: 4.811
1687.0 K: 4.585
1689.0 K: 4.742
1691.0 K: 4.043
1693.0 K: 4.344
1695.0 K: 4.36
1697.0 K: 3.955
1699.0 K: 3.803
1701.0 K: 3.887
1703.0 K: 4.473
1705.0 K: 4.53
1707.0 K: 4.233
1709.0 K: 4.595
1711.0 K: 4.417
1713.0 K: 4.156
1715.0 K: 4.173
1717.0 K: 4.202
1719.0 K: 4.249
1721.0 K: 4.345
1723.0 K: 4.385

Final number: 4.39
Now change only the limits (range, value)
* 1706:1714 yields 4.35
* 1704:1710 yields 4.45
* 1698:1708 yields 4.19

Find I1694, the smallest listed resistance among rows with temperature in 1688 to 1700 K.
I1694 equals 3.803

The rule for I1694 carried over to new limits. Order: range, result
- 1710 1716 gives 4.156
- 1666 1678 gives 2.194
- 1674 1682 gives 2.277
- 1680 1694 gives 3.921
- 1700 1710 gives 3.887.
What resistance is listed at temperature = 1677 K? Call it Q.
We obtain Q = 2.73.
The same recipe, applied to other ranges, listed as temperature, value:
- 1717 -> 4.202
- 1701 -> 3.887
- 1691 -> 4.043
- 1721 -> 4.345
